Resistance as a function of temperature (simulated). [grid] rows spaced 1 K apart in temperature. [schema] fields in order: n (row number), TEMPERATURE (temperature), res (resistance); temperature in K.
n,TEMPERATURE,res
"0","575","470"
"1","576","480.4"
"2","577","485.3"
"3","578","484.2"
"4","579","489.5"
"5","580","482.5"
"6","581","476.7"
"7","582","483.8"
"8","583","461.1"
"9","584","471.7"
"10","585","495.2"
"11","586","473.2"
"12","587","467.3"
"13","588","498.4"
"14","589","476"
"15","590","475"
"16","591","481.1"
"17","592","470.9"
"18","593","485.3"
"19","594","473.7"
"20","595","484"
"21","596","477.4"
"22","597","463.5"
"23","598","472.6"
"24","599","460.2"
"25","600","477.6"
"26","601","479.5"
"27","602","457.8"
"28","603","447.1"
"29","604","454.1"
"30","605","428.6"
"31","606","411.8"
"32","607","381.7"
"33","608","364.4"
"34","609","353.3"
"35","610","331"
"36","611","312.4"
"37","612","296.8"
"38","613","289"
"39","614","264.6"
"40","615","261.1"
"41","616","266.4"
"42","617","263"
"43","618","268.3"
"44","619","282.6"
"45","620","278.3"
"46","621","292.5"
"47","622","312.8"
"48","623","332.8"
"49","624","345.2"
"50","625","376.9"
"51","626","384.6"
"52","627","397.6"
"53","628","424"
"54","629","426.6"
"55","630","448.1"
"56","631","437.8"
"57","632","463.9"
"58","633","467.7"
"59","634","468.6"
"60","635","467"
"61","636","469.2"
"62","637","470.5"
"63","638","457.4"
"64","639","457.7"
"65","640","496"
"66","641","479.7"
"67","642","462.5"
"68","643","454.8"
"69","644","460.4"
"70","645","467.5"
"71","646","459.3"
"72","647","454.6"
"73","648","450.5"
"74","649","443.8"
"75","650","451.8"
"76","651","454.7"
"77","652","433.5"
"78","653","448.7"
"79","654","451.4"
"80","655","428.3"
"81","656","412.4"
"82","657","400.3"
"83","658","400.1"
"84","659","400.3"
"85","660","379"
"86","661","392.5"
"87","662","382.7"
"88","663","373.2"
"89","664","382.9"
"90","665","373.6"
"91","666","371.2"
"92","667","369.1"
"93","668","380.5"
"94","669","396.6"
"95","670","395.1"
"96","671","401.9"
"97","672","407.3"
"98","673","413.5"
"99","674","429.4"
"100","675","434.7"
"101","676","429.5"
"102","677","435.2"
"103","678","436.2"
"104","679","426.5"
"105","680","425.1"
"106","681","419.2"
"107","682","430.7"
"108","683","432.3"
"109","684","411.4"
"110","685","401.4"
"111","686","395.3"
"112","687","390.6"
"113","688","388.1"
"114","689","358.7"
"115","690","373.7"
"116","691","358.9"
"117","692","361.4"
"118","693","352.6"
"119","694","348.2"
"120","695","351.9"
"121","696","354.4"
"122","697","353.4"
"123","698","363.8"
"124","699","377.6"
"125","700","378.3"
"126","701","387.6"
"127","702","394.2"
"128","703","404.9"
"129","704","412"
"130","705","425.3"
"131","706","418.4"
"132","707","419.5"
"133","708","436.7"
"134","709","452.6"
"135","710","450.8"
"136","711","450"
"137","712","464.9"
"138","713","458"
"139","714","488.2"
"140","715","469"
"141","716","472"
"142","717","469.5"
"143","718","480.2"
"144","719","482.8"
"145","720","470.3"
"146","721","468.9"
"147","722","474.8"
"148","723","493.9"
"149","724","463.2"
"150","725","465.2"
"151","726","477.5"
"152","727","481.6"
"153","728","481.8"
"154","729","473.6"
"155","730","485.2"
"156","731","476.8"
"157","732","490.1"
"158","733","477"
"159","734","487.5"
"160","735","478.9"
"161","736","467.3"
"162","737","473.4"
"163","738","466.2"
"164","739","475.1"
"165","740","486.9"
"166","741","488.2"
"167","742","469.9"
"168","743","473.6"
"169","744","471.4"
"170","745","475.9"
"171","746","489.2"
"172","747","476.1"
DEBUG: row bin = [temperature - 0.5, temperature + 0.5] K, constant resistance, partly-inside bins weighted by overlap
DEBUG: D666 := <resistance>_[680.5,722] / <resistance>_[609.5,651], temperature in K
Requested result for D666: 1.1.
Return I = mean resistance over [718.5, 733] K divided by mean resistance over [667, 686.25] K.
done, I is 1.15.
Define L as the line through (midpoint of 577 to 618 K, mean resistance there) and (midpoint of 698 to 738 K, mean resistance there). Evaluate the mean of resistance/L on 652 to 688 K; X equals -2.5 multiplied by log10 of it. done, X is 0.09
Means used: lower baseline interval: 425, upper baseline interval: 455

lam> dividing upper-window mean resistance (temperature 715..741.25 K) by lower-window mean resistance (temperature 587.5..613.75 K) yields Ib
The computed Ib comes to 1.11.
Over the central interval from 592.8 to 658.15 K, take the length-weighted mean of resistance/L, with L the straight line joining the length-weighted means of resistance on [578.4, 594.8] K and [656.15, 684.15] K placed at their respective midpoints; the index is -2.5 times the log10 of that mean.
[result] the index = 0.08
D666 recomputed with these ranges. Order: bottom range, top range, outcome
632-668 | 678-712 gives 0.92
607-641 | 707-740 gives 1.27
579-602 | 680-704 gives 0.81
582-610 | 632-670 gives 0.95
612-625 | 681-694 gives 1.33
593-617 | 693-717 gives 1.05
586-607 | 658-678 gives 0.86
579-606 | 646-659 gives 0.92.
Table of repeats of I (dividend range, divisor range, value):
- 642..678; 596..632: 1.12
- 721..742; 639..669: 1.12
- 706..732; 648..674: 1.15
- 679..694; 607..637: 1.09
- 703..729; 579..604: 0.97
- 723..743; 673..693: 1.18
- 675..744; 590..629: 1.14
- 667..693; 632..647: 0.87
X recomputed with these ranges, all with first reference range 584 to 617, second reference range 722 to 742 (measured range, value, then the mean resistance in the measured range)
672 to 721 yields 0.11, 416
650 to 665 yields 0.09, 410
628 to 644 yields -0.06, 461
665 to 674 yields 0.15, 393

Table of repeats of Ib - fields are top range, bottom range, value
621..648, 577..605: 0.92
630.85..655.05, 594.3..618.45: 1.20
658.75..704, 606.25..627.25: 1.24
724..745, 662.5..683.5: 1.17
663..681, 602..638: 1.09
